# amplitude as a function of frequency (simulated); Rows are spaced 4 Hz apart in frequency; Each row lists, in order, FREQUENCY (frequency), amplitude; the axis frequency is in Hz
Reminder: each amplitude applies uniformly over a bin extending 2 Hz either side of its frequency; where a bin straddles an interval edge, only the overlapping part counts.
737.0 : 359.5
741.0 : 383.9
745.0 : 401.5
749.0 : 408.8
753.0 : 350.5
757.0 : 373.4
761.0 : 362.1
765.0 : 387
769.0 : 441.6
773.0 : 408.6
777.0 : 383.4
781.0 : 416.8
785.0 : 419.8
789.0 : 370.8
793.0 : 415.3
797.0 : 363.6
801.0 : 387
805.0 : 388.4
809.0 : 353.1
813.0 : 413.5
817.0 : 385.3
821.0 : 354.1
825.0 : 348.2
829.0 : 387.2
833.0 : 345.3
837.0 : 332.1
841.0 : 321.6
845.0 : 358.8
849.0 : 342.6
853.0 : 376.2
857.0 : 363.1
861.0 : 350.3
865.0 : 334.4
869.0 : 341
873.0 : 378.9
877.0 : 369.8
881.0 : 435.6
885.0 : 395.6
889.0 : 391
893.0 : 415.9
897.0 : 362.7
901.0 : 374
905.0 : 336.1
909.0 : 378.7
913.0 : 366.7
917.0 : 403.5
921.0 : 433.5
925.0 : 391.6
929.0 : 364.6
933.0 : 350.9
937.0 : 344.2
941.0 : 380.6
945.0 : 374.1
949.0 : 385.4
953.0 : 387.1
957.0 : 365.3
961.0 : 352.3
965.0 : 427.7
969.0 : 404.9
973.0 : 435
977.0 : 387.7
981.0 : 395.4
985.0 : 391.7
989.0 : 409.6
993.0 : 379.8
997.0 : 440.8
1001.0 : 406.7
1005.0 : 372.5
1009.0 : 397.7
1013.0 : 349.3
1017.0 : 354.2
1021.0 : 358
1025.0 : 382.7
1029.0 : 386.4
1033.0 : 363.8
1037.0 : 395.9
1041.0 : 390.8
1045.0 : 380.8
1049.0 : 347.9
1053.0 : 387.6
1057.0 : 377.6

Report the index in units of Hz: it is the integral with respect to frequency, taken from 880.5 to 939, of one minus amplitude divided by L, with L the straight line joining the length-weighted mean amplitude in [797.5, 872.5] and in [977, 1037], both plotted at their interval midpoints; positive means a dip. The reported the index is -1.6 Hz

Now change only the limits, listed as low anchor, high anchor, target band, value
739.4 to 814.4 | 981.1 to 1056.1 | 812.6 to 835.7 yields 1.3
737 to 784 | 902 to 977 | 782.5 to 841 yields 2.2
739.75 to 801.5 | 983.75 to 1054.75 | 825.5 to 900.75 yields 4.3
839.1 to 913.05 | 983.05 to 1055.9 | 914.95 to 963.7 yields -0.5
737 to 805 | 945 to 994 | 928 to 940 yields 1.2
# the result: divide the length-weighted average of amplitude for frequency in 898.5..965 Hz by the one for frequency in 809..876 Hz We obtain 1.0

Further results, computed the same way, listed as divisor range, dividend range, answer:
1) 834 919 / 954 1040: 1.06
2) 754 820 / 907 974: 0.98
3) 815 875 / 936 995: 1.10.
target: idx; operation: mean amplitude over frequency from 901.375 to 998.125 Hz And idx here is 386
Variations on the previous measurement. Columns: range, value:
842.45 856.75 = 358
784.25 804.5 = 389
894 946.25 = 375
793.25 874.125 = 362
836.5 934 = 372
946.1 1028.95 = 389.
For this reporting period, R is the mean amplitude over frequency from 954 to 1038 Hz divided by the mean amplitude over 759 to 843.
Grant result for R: 1.02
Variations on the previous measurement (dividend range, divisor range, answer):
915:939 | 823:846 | 1.09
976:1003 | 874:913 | 1.05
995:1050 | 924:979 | 1.00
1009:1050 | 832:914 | 1.02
